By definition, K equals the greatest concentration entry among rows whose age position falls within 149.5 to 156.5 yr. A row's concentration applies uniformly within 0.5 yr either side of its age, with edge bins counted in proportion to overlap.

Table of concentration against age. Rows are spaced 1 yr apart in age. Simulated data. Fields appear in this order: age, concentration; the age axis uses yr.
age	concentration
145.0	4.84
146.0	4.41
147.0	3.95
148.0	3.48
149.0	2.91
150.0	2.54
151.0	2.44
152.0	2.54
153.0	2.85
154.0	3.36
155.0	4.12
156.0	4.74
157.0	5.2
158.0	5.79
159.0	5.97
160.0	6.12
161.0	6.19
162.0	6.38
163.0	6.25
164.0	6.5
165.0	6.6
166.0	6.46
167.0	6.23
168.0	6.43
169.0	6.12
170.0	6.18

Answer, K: 4.74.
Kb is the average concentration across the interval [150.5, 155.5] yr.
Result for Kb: 3.06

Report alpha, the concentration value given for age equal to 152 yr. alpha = 2.54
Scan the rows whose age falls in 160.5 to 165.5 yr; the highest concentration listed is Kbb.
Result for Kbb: 6.6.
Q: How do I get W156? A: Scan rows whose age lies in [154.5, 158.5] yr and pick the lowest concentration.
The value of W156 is 4.12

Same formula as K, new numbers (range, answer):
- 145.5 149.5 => 4.41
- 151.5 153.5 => 2.85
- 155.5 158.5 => 5.79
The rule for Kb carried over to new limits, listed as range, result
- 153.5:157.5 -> 4.35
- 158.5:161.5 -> 6.09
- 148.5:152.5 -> 2.61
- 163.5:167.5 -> 6.45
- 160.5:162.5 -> 6.29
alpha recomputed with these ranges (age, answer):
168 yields 6.43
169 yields 6.12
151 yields 2.44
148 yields 3.48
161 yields 6.19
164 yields 6.5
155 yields 4.12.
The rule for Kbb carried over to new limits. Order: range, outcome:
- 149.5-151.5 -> 2.54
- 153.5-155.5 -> 4.12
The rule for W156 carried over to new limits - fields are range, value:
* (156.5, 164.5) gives 5.2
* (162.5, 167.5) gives 6.23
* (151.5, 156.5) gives 2.54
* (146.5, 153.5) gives 2.44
